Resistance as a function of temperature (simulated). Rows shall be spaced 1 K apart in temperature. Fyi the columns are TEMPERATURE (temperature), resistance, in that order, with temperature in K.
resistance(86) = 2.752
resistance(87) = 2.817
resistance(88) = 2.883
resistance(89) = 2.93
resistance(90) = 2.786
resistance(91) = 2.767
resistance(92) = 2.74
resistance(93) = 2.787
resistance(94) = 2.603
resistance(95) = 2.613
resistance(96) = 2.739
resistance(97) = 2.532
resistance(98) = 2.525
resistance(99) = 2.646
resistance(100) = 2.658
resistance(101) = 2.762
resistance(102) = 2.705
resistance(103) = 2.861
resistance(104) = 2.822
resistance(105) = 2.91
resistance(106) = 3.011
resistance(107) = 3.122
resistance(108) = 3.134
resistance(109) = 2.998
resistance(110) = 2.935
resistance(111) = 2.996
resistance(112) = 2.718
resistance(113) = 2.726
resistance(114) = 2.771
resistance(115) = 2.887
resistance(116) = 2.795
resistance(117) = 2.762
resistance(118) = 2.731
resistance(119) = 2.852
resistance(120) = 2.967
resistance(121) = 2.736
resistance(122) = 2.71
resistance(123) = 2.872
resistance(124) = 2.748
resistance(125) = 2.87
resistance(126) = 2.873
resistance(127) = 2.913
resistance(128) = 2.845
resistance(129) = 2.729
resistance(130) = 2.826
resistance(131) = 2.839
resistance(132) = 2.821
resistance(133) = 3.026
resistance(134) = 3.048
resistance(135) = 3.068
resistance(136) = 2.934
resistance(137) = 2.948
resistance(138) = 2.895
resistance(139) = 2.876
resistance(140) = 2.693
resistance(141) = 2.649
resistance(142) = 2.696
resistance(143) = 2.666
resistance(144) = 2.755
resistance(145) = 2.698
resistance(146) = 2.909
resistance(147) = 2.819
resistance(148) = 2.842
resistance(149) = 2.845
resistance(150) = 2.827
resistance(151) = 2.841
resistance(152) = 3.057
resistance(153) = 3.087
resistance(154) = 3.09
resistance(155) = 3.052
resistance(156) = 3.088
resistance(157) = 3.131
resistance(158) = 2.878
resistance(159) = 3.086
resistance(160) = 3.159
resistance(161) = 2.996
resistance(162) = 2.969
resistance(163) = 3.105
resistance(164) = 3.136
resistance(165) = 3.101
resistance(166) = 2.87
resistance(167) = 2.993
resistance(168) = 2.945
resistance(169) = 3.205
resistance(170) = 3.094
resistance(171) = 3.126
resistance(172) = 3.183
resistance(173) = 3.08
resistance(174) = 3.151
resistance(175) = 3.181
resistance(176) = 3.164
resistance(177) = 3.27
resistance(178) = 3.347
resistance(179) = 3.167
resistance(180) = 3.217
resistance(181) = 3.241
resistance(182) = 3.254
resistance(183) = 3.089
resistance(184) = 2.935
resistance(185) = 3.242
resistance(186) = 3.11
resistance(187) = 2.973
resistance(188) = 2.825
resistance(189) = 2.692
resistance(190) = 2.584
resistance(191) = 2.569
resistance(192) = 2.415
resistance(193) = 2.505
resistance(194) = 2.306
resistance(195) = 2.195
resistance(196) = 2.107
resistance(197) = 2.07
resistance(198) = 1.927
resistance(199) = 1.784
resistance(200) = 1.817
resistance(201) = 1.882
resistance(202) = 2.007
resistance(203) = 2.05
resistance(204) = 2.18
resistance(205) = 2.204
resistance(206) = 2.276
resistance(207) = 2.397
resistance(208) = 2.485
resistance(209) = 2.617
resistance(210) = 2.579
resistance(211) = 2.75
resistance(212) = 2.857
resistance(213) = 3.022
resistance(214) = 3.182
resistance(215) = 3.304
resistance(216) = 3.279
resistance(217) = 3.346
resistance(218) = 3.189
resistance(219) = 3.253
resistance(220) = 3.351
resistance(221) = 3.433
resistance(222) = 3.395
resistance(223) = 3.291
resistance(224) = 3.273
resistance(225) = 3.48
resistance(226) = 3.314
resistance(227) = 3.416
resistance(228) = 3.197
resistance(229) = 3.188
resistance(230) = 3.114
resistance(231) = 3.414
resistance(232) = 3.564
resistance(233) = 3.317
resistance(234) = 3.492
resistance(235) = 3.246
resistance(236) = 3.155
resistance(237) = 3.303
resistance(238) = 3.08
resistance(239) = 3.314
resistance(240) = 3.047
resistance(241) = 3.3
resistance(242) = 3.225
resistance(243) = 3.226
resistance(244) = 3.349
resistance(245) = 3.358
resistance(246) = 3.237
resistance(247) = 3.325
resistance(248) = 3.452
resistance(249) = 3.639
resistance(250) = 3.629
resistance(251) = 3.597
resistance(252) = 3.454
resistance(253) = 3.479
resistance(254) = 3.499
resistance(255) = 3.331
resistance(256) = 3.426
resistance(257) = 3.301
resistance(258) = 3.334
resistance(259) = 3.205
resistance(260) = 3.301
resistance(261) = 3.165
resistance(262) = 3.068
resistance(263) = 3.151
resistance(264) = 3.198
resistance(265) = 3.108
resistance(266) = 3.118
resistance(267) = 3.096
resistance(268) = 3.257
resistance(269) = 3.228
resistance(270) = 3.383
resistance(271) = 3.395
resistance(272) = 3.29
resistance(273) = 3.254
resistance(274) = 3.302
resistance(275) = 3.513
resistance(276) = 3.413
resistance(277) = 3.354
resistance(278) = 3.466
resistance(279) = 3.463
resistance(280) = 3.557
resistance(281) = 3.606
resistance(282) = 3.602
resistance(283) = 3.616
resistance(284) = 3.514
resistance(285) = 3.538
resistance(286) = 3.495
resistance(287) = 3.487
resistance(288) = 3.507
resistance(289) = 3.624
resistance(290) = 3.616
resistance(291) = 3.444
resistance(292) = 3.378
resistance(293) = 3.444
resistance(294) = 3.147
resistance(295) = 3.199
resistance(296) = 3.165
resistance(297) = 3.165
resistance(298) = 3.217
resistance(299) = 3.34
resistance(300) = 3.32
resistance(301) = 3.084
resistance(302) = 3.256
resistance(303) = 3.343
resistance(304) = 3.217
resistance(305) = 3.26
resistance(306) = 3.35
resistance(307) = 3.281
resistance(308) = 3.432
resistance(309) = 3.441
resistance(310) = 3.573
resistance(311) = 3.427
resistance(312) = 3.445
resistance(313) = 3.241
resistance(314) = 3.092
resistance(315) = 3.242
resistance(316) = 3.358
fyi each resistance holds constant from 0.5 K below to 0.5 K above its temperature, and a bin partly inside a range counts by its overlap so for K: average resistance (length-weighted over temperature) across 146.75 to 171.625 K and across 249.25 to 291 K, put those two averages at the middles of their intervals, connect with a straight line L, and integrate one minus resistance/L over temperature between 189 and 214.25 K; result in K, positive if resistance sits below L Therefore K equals 6.5 K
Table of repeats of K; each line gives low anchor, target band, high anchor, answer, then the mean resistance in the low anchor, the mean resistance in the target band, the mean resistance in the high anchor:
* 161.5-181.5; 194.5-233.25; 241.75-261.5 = 5.48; 3.13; 2.8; 3.38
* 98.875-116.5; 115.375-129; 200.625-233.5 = 0.27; 2.86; 2.82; 2.96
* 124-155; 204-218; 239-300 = 1.58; 2.87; 2.78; 3.36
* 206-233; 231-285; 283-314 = -1.73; 3.13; 3.35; 3.36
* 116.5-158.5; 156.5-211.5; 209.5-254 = 5.52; 2.87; 2.76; 3.28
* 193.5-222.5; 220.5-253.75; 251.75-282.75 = -4.38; 2.59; 3.34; 3.33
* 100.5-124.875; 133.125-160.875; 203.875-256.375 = 0.37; 2.86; 2.92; 3.19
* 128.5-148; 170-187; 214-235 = -0.55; 2.84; 3.16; 3.32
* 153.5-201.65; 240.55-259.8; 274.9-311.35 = -1.13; 2.86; 3.39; 3.4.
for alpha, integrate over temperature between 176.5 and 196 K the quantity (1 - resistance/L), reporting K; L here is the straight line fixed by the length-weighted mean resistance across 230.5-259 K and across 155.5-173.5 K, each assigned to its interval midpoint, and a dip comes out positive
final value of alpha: 1.7 K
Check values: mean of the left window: 3.06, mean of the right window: 3.36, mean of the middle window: 2.87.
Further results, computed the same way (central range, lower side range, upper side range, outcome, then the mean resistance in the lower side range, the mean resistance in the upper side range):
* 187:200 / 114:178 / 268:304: 3.2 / 2.94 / 3.39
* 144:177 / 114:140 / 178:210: -4.0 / 2.86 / 2.53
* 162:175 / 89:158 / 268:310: -0.4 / 2.84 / 3.38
